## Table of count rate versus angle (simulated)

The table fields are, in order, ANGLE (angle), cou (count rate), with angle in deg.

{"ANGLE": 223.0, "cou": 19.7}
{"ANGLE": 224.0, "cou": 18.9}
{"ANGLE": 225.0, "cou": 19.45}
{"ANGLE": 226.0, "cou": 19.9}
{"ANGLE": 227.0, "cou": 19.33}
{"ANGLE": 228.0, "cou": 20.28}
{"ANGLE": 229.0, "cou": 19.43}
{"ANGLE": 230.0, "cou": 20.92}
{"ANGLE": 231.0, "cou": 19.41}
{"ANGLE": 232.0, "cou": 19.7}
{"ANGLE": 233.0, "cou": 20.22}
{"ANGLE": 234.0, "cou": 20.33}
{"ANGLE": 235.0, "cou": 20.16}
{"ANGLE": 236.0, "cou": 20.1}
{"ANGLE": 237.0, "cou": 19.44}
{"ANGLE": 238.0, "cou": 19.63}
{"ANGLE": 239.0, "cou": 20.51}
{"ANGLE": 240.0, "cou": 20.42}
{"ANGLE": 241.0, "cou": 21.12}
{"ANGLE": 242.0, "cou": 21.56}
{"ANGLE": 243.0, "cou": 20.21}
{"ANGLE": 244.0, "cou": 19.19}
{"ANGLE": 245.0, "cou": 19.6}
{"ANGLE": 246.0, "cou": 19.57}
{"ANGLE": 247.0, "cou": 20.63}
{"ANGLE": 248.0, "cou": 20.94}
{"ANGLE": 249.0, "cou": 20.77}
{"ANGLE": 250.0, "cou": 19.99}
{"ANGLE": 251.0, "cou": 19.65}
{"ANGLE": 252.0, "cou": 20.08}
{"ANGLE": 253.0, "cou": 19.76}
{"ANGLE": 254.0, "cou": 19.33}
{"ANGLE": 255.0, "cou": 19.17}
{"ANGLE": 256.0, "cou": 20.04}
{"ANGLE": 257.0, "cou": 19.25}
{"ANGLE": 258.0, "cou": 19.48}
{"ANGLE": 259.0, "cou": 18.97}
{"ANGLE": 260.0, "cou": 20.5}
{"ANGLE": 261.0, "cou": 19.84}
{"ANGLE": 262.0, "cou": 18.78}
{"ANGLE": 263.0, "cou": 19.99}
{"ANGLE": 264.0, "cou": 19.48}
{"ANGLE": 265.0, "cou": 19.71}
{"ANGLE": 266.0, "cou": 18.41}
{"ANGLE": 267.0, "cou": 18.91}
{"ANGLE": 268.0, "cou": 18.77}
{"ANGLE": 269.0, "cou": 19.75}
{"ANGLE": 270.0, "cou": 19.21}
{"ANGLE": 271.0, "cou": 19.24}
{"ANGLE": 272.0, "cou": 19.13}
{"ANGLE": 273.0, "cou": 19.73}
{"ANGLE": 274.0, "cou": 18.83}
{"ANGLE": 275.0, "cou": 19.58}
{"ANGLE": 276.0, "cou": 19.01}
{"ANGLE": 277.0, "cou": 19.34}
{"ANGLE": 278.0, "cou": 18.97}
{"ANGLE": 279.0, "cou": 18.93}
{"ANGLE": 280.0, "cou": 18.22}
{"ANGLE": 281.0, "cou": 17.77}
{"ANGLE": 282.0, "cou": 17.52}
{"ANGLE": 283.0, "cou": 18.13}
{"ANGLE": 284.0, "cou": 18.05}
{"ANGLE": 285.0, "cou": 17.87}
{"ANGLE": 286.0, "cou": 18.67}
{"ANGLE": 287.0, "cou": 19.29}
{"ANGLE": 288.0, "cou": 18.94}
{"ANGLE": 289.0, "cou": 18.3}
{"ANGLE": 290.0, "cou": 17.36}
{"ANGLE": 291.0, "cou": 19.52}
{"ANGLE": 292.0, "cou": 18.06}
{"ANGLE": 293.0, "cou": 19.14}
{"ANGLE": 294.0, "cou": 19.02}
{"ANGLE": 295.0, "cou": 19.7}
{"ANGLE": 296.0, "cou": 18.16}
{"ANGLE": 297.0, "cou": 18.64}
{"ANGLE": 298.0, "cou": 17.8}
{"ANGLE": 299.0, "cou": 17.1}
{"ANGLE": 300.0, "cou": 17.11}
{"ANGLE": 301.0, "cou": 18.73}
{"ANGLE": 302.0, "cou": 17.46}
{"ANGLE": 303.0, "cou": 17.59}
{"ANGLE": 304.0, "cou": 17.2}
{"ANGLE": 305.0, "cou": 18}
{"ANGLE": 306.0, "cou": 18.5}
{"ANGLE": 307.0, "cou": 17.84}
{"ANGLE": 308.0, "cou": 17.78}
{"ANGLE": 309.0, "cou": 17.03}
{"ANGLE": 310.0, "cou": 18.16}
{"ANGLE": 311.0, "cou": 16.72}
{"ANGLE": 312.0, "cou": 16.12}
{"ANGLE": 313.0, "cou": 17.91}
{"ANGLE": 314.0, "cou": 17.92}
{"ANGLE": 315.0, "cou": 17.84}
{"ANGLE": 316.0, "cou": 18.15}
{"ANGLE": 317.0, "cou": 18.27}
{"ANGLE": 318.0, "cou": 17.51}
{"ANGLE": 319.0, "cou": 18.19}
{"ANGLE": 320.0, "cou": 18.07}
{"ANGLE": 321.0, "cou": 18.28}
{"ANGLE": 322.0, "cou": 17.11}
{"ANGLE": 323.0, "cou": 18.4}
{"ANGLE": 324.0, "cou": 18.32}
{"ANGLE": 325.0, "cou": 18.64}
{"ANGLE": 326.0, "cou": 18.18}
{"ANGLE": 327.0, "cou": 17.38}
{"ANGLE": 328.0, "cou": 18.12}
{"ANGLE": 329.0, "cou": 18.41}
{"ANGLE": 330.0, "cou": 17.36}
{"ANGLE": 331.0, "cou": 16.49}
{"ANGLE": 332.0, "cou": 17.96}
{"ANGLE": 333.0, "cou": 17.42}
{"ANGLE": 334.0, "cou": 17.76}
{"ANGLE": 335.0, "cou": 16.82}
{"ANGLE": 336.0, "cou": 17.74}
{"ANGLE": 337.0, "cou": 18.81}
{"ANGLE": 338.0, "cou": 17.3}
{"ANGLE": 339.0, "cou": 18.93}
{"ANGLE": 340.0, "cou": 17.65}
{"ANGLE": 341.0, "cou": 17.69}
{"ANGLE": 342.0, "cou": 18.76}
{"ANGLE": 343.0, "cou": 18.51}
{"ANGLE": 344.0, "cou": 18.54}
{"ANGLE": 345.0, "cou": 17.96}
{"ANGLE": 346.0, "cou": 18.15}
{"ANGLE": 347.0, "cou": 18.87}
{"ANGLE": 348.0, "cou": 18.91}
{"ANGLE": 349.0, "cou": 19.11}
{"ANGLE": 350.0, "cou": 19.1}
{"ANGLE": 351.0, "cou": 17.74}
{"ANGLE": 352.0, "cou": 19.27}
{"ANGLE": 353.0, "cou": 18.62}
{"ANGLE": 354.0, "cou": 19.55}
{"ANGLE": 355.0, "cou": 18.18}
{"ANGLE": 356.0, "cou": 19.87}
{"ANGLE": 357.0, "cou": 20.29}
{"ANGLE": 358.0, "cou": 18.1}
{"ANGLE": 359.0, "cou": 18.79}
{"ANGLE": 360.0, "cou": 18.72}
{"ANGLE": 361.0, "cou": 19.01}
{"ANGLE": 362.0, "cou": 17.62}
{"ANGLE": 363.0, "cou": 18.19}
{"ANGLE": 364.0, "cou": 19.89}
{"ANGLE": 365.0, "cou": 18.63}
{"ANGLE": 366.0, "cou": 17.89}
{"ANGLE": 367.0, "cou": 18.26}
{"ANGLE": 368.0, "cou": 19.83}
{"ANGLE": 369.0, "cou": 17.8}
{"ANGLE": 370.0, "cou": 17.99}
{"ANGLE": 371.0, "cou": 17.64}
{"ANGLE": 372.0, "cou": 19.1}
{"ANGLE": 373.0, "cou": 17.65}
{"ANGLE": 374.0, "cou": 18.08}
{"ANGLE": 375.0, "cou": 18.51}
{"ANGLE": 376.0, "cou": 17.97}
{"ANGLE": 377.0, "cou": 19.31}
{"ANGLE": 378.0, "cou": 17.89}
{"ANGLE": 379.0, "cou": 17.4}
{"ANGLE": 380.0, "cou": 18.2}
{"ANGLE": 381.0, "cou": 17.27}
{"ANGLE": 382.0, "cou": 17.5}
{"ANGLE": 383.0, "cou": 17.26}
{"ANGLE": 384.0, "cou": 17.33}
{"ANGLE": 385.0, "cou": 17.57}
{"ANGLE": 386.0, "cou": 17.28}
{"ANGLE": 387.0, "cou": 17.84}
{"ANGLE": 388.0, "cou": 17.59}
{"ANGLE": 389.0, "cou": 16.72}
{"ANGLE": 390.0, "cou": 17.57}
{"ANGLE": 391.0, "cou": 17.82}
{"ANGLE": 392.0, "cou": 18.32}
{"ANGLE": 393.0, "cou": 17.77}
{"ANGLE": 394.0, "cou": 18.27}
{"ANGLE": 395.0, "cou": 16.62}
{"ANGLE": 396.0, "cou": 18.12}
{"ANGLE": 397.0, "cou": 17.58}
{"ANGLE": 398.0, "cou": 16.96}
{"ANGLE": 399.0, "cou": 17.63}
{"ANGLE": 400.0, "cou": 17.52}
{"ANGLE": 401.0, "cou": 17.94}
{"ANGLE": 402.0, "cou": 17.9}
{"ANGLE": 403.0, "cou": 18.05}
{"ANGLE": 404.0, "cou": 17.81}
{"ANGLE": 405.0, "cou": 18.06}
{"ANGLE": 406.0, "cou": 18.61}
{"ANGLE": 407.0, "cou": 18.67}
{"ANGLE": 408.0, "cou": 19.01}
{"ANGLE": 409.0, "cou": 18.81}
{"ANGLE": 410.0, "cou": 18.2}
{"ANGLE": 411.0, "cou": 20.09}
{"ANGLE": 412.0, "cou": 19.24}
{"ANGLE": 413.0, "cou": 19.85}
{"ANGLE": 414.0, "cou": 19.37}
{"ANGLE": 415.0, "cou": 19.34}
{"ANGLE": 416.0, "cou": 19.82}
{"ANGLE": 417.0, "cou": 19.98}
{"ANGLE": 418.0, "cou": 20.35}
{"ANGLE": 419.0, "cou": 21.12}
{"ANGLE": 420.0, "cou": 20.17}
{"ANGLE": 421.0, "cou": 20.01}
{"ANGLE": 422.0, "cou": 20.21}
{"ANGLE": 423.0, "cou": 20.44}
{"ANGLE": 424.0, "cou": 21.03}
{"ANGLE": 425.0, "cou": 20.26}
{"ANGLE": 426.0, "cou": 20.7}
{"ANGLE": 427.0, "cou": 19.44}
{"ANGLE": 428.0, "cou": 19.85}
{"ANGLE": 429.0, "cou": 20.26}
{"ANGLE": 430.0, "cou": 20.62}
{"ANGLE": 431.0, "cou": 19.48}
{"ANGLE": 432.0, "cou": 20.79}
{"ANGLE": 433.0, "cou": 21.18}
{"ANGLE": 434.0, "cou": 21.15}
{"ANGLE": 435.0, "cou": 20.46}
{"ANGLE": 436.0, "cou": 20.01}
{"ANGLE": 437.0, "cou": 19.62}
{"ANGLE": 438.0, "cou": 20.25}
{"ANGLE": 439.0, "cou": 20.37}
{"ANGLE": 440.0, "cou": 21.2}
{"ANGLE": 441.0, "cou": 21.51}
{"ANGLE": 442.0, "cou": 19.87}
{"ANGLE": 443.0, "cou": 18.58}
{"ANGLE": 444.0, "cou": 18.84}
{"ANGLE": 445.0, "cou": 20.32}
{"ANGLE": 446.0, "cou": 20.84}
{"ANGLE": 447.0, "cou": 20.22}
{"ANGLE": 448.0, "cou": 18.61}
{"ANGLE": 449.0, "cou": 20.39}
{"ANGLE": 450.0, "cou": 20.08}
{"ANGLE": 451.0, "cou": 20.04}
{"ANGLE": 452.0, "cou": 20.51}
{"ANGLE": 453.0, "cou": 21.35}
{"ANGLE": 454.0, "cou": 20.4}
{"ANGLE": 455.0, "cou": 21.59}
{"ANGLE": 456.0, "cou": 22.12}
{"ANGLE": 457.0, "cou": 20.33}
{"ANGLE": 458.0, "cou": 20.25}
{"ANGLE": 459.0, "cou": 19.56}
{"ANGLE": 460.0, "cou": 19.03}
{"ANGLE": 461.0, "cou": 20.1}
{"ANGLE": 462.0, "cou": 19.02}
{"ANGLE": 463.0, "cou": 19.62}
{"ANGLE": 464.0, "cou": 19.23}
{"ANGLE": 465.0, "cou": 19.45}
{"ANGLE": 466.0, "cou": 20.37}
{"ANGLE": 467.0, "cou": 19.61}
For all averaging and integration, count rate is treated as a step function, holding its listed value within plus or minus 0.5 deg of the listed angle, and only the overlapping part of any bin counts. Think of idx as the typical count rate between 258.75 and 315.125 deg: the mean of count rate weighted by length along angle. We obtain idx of 18.5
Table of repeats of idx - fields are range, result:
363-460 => 19.1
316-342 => 17.9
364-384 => 18.1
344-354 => 18.7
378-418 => 18.2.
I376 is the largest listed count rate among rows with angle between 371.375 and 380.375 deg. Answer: 19.31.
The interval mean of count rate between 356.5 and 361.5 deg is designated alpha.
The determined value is 19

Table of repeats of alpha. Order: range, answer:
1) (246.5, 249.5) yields 20.8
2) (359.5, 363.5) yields 18.4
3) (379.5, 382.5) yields 17.7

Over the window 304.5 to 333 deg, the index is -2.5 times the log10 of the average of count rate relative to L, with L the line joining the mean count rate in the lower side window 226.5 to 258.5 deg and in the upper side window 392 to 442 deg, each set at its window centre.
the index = 0.11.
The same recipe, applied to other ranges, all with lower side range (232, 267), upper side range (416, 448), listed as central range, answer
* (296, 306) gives 0.126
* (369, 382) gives 0.119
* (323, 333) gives 0.125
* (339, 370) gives 0.082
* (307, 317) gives 0.142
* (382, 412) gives 0.130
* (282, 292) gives 0.089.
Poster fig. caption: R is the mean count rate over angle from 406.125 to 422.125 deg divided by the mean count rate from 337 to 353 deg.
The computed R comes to 1.06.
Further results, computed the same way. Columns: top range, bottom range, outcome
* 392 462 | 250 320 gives 1.05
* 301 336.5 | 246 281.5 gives 0.91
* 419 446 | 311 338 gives 1.14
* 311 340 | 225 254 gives 0.89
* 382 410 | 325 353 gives 0.98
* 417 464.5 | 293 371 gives 1.11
